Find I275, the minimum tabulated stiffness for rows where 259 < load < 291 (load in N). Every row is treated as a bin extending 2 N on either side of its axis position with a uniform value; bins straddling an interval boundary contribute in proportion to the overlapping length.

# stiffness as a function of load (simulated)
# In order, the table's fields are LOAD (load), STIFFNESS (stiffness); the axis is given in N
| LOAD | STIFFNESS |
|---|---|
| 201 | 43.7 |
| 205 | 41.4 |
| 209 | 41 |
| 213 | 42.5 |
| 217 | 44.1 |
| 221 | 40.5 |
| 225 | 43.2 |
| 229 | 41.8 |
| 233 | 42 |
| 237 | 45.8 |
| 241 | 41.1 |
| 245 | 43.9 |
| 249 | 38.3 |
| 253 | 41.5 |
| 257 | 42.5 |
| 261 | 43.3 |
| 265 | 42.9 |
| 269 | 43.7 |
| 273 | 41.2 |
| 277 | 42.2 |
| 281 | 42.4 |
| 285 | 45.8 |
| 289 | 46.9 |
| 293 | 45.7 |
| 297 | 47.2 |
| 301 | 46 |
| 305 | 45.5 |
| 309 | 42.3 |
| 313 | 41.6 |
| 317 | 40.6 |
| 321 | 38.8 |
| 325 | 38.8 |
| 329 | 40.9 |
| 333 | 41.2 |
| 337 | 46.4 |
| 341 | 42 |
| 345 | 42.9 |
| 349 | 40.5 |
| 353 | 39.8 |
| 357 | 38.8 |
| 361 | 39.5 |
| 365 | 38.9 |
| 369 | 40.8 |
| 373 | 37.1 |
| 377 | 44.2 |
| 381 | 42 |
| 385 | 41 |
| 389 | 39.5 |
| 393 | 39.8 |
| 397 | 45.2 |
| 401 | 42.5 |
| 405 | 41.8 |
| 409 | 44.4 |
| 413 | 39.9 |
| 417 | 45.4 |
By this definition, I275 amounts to 41.2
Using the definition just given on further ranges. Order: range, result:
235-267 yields 38.3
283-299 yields 45.7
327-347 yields 40.9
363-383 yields 37.1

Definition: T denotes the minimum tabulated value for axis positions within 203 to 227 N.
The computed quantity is 40.5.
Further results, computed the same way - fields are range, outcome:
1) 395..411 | 41.8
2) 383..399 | 39.5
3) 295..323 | 38.8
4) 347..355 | 39.8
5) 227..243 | 41.1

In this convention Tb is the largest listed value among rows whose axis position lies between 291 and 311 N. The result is 47.2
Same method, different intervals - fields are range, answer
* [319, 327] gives 38.8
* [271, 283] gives 42.4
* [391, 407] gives 45.2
